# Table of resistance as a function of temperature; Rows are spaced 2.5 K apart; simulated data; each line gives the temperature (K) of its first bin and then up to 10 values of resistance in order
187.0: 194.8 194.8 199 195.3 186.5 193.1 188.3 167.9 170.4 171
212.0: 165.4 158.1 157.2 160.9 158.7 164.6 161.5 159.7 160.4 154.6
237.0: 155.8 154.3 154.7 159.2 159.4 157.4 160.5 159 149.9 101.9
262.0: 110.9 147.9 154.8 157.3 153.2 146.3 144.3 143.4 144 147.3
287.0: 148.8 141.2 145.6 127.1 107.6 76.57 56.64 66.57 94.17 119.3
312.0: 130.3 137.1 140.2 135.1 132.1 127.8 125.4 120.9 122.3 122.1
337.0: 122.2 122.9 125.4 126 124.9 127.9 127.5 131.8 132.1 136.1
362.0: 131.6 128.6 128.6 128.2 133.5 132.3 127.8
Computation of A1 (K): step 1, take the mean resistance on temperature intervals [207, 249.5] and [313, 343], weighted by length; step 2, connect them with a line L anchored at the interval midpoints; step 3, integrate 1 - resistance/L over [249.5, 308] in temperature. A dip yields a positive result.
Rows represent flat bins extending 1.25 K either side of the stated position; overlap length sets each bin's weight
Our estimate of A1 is 5.6 K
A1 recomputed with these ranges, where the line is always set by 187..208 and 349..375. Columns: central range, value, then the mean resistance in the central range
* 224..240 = 1.55 K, 159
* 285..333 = 9.60 K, 119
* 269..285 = 1.26 K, 148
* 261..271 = 1.22 K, 144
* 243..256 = 0.83 K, 159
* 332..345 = 1.44 K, 123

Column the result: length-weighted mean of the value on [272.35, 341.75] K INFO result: 124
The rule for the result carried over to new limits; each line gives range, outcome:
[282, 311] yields 113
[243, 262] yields 147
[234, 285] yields 148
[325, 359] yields 126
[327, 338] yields 122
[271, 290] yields 146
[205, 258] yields 160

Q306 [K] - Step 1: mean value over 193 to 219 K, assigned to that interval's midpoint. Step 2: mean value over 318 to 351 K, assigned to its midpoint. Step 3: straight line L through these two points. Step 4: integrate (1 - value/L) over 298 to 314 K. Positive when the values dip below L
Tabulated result 5.1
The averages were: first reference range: 175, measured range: 93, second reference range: 126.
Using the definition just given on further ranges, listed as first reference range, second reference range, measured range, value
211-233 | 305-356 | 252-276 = 0.6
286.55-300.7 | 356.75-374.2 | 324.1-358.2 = 0.8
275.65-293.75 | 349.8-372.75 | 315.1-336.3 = 1.4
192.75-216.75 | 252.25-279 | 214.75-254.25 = 0.4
